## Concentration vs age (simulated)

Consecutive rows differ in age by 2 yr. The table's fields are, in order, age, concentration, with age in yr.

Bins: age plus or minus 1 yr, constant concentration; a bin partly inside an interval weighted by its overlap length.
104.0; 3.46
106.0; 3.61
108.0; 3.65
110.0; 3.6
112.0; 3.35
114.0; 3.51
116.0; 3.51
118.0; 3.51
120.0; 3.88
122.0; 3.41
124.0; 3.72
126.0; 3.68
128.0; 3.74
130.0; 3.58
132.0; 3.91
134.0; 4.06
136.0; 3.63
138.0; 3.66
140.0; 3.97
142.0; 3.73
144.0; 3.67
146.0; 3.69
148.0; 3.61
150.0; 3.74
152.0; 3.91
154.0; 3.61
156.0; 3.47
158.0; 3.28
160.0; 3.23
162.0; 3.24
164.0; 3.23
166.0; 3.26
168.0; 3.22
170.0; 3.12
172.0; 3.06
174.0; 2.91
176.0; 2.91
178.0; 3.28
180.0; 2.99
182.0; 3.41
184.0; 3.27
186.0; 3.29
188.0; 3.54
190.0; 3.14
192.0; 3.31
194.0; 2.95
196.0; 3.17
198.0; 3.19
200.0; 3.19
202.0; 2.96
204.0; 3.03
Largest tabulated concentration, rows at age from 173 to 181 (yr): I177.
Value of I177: 3.28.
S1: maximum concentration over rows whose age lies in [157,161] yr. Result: 3.28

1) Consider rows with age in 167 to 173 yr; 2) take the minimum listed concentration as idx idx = 3.06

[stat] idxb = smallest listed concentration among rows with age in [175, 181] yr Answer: 2.91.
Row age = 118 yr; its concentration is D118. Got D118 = 3.51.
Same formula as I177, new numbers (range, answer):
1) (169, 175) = 3.12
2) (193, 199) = 3.19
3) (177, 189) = 3.54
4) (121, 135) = 4.06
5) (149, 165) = 3.91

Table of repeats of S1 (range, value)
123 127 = 3.72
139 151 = 3.97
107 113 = 3.65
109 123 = 3.88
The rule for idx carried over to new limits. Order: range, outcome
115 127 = 3.41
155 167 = 3.23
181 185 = 3.27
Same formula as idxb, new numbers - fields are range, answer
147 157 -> 3.47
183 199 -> 2.95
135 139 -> 3.63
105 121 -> 3.35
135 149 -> 3.61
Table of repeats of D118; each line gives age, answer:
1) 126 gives 3.68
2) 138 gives 3.66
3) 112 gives 3.35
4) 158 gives 3.28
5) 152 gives 3.91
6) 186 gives 3.29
